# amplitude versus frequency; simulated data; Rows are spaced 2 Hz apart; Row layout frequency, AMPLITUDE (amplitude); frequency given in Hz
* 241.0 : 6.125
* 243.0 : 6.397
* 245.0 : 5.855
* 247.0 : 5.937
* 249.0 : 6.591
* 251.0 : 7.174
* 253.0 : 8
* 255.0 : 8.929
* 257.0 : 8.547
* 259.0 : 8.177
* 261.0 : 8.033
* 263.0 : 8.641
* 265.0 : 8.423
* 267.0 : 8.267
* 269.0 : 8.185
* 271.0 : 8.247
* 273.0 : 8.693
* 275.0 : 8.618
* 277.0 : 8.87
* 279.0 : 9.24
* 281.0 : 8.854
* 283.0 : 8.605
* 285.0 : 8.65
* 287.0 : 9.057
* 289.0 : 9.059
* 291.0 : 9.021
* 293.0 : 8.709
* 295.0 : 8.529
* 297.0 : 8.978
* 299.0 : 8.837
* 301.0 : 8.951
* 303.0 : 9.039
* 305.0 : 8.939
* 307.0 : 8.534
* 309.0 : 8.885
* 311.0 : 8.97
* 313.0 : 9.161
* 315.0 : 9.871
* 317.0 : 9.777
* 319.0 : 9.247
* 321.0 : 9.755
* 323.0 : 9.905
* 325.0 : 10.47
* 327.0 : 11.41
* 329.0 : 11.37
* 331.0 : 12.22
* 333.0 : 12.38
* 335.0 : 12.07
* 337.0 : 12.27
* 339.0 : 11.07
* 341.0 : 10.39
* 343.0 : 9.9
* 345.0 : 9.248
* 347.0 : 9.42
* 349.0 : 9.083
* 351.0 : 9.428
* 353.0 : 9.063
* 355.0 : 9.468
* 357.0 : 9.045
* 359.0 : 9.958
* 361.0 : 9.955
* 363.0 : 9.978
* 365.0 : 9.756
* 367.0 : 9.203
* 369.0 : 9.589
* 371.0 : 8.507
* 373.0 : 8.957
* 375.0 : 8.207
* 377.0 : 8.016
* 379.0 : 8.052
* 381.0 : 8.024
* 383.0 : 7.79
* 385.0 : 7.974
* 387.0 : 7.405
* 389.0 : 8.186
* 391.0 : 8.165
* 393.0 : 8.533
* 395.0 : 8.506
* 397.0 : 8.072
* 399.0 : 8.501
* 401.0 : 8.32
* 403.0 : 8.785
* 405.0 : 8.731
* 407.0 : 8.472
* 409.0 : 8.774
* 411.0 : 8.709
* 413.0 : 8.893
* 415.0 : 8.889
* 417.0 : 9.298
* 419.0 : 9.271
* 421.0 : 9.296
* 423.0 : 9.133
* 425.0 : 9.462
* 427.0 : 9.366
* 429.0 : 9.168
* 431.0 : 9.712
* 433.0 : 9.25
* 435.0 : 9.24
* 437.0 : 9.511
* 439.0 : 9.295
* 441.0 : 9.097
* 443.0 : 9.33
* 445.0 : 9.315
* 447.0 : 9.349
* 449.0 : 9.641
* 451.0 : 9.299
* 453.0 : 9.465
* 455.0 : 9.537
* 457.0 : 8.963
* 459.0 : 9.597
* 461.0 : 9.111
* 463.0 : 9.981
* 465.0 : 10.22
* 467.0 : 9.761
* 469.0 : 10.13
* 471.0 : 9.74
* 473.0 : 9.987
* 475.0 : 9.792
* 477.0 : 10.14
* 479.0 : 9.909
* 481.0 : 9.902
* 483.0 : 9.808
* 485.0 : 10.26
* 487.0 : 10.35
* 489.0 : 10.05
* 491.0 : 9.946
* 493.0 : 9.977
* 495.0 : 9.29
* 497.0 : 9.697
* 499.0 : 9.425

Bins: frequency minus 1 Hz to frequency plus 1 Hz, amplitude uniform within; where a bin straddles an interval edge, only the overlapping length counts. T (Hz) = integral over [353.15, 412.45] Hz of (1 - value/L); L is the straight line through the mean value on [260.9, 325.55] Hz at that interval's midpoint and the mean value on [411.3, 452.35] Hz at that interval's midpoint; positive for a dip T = 3.1 Hz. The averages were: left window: 8.94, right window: 9.28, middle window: 8.68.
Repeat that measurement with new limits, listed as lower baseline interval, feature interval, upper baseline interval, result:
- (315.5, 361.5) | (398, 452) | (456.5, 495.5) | 4.9 Hz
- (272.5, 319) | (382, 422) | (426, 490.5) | 3.7 Hz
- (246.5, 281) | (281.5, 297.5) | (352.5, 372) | -0.5 Hz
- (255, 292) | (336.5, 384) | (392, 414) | -4.0 Hz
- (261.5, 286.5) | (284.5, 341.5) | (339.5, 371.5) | -4.9 Hz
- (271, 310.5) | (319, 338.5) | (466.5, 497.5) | -4.6 Hz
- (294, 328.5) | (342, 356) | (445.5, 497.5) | 0.2 Hz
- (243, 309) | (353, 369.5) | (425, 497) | -1.2 Hz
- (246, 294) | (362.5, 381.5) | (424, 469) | 0.4 Hz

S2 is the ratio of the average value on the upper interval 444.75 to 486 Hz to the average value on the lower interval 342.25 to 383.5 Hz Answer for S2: 1.1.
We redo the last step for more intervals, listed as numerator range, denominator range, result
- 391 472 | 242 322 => 1.08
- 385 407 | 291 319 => 0.92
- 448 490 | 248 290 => 1.16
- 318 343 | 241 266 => 1.47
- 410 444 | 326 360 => 0.88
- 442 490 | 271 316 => 1.09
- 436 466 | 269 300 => 1.08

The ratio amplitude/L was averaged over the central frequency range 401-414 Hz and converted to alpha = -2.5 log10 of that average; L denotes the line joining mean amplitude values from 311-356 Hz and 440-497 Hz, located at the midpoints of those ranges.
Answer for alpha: 0.15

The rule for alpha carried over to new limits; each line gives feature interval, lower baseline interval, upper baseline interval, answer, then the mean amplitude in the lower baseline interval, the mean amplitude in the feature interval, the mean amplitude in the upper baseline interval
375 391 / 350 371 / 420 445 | 0.186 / 9.49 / 7.95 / 9.32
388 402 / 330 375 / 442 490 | 0.188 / 10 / 8.33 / 9.73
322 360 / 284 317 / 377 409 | -0.202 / 8.97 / 10.4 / 8.24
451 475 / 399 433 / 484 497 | -0.007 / 9.01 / 9.67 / 9.96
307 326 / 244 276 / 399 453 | -0.145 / 7.89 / 9.51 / 9.13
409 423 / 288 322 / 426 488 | 0.050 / 9.07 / 9.04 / 9.62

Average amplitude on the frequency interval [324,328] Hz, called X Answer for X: 10.9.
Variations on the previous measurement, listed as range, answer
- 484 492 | 10.2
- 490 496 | 9.74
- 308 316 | 9.22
